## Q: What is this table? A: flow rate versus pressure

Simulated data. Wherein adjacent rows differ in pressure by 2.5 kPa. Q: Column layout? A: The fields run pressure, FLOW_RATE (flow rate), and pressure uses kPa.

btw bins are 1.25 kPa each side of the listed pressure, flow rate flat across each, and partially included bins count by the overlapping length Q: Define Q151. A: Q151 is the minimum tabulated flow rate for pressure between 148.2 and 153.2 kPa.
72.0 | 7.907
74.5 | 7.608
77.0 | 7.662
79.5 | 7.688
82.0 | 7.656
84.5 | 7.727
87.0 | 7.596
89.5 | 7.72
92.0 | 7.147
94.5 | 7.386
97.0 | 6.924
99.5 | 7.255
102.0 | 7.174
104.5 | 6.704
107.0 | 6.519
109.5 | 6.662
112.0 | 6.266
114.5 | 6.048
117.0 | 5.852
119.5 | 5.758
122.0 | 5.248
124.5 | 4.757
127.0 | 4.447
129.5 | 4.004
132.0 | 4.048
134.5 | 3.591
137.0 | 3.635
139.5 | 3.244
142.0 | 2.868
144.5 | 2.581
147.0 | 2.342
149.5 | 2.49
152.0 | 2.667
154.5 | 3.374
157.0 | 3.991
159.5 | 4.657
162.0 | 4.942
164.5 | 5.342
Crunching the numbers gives 2.49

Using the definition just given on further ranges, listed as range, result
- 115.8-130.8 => 4.004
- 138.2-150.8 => 2.342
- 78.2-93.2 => 7.147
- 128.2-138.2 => 3.591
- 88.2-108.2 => 6.519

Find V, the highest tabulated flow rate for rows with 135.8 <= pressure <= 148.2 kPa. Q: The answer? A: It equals 3.635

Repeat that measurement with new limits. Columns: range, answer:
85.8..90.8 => 7.72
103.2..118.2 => 6.704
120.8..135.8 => 5.248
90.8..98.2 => 7.386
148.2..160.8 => 4.657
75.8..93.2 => 7.727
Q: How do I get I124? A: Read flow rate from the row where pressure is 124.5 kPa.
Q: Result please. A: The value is 4.757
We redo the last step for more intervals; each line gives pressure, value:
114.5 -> 6.048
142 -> 2.868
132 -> 4.048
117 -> 5.852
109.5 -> 6.662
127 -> 4.447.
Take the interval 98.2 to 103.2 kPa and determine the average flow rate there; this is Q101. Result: 7.21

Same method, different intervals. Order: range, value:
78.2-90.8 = 7.68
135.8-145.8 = 3.08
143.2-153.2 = 2.52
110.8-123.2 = 5.84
